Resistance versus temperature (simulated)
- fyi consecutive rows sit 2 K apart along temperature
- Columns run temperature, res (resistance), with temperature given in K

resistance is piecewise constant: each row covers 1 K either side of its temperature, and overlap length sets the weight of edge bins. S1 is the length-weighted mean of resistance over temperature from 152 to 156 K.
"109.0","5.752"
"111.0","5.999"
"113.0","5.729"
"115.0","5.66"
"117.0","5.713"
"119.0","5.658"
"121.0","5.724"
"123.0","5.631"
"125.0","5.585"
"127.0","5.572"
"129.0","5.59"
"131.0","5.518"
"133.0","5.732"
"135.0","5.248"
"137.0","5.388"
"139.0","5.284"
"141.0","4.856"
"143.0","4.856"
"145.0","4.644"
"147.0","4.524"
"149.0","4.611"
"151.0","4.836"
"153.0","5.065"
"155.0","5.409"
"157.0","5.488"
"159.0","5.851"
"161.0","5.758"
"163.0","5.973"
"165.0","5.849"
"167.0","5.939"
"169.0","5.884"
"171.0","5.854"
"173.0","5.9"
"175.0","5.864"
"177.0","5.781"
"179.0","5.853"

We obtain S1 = 5.24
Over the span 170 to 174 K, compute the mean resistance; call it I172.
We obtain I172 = 5.88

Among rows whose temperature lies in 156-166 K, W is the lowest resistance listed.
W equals 5.488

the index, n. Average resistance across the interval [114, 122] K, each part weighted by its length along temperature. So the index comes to 5.69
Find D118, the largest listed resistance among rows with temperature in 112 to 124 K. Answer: 5.729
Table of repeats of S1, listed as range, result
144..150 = 4.59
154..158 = 5.45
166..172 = 5.89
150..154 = 4.95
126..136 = 5.53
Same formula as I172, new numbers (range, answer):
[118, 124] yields 5.67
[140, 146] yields 4.79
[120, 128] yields 5.63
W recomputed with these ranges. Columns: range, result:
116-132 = 5.518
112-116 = 5.66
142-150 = 4.524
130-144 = 4.856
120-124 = 5.631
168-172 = 5.854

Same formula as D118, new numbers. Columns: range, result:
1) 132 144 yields 5.732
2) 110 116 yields 5.999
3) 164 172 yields 5.939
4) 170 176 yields 5.9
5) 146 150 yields 4.611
